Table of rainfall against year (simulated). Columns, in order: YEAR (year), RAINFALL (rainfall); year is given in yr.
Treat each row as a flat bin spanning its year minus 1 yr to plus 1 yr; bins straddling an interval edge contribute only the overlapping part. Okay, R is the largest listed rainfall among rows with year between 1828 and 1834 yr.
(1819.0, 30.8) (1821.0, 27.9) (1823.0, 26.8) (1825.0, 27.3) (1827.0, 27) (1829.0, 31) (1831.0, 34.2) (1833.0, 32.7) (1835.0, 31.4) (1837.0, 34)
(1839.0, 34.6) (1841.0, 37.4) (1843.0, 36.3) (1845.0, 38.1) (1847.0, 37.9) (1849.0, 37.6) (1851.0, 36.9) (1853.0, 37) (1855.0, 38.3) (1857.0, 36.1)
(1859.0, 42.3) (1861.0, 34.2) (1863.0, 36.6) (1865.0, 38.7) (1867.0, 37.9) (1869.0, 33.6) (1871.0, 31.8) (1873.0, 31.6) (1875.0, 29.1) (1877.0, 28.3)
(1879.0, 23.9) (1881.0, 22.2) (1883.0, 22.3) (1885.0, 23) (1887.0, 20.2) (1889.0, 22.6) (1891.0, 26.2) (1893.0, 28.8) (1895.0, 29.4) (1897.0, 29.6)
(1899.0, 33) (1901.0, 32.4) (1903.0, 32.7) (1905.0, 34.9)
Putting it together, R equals 34.2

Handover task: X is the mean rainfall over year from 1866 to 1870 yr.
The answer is 35.8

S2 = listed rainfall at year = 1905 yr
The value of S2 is 34.9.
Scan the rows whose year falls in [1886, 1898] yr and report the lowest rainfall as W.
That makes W 20.2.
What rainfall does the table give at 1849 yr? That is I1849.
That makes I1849 37.6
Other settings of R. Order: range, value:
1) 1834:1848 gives 38.1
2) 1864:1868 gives 38.7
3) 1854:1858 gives 38.3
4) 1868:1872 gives 33.6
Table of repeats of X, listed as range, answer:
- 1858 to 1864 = 37.7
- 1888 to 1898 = 27.3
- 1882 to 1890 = 22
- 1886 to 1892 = 23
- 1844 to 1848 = 38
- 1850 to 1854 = 37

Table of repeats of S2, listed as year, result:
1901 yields 32.4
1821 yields 27.9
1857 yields 36.1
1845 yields 38.1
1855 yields 38.3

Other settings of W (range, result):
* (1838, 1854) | 34.6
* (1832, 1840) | 31.4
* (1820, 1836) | 26.8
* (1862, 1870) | 33.6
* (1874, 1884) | 22.2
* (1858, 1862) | 34.2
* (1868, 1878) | 28.3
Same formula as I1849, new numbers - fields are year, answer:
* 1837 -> 34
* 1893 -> 28.8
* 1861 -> 34.2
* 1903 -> 32.7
